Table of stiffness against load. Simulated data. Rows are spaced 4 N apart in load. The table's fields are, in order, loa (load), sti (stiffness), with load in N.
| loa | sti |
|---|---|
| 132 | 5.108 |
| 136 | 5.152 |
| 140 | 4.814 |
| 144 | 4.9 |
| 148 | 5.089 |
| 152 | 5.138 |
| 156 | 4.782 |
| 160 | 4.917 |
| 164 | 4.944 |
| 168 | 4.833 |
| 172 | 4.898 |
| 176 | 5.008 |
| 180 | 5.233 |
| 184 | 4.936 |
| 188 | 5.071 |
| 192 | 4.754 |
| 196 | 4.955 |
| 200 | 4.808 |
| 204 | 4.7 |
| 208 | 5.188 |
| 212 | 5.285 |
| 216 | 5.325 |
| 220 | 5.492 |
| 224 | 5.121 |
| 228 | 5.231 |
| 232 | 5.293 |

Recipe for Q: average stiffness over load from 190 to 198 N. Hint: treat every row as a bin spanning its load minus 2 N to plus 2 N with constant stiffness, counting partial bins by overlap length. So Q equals 4.85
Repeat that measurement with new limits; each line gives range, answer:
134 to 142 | 4.98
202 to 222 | 5.2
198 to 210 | 4.9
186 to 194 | 4.91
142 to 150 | 4.99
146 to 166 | 4.97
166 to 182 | 4.99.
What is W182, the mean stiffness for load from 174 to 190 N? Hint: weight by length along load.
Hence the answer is 5.06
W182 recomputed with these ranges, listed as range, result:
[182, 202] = 4.9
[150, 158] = 4.96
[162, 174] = 4.89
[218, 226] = 5.31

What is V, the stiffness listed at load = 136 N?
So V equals 5.152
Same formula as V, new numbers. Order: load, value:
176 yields 5.008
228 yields 5.231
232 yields 5.293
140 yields 4.814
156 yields 4.782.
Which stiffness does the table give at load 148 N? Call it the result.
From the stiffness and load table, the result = 5.089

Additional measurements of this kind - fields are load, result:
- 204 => 4.7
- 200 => 4.808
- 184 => 4.936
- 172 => 4.898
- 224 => 5.121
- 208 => 5.188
